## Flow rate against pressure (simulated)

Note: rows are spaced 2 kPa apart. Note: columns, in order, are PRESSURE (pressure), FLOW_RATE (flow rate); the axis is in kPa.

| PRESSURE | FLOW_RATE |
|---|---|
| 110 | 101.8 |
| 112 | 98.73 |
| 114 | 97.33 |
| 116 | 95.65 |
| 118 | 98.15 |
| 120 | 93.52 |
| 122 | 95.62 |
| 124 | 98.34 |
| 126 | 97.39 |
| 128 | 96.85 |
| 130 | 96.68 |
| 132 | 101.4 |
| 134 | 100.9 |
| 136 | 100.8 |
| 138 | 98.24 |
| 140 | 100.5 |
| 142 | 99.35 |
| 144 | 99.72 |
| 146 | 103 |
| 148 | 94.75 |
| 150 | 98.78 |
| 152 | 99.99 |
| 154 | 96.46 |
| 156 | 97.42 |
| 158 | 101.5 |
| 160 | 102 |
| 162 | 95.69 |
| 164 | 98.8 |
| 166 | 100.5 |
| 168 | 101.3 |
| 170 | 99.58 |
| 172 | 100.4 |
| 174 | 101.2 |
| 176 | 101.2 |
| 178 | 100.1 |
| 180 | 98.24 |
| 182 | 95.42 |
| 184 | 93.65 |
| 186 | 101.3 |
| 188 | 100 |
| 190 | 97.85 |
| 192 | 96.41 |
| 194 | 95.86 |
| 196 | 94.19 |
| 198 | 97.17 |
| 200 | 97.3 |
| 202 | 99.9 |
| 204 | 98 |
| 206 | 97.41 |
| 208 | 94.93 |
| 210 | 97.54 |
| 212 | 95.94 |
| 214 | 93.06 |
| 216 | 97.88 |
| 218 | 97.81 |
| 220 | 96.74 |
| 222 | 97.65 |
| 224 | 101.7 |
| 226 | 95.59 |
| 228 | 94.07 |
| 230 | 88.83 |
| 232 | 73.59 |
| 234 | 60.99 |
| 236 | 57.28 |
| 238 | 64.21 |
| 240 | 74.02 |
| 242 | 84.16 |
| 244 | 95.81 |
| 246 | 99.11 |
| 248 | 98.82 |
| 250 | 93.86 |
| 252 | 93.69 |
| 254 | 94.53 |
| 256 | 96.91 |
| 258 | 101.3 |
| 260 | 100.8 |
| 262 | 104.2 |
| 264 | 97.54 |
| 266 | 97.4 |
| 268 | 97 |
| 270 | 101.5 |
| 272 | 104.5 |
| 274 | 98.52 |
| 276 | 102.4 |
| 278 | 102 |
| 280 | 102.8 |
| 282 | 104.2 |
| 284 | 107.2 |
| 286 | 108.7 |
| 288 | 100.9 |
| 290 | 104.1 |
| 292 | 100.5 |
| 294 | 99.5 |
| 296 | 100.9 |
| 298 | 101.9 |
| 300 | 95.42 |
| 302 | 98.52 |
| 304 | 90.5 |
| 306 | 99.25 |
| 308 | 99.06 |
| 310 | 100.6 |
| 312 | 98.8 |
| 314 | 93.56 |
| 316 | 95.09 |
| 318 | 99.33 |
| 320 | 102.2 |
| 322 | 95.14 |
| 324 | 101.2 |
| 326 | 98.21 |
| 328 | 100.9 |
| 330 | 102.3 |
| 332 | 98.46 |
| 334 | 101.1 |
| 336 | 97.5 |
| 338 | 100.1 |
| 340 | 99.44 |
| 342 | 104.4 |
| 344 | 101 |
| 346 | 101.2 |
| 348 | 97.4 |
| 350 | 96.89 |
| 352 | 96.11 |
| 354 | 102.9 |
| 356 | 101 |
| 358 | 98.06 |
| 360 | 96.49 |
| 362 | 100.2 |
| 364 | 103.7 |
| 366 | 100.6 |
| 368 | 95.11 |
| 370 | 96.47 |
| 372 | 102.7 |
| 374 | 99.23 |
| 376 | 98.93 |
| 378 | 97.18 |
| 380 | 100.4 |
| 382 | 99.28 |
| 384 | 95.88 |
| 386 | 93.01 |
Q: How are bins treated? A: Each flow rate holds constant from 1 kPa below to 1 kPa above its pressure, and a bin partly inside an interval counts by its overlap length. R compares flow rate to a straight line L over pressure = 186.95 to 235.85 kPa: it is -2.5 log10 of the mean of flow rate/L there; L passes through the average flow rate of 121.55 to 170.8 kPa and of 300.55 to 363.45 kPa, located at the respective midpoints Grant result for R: 0.06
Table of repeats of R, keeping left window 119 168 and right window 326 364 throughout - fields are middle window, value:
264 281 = -0.01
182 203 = 0.02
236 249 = 0.18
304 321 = 0.02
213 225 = 0.02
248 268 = 0.02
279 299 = -0.04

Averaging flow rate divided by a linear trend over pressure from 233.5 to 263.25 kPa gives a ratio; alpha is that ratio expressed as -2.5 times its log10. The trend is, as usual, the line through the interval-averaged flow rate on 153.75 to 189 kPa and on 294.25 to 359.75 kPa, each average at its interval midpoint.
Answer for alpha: 0.12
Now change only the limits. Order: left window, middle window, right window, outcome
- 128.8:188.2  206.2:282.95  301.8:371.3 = 0.063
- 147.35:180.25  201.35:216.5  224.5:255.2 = -0.069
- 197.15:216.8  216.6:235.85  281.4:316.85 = 0.106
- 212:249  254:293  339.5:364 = -0.108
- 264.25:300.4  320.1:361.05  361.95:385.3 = 0.005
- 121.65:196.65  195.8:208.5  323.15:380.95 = 0.019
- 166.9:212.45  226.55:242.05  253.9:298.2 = 0.315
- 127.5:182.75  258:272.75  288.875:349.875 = -0.012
